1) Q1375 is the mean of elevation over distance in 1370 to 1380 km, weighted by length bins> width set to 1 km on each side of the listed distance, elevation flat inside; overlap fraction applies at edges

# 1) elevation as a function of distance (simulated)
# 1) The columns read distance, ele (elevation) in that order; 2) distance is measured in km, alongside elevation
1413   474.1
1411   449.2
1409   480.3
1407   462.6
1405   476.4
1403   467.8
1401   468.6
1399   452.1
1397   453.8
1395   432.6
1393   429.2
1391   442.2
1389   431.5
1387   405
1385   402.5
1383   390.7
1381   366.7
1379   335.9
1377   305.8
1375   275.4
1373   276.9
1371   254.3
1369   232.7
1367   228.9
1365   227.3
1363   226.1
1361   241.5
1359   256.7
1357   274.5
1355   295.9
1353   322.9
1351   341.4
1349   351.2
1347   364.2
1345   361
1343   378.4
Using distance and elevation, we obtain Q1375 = 290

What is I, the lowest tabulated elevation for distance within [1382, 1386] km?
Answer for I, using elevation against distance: 390.7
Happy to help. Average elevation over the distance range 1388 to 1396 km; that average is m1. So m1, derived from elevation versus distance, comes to 434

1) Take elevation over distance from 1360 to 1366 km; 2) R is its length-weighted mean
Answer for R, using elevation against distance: 232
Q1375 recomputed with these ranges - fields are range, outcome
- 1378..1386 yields 374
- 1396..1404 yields 461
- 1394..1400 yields 446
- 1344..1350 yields 359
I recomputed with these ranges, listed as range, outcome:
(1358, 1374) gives 226.1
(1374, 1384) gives 275.4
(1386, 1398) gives 405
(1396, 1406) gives 452.1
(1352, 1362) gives 241.5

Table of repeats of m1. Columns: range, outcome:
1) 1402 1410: 472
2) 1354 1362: 267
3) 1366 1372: 239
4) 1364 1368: 228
